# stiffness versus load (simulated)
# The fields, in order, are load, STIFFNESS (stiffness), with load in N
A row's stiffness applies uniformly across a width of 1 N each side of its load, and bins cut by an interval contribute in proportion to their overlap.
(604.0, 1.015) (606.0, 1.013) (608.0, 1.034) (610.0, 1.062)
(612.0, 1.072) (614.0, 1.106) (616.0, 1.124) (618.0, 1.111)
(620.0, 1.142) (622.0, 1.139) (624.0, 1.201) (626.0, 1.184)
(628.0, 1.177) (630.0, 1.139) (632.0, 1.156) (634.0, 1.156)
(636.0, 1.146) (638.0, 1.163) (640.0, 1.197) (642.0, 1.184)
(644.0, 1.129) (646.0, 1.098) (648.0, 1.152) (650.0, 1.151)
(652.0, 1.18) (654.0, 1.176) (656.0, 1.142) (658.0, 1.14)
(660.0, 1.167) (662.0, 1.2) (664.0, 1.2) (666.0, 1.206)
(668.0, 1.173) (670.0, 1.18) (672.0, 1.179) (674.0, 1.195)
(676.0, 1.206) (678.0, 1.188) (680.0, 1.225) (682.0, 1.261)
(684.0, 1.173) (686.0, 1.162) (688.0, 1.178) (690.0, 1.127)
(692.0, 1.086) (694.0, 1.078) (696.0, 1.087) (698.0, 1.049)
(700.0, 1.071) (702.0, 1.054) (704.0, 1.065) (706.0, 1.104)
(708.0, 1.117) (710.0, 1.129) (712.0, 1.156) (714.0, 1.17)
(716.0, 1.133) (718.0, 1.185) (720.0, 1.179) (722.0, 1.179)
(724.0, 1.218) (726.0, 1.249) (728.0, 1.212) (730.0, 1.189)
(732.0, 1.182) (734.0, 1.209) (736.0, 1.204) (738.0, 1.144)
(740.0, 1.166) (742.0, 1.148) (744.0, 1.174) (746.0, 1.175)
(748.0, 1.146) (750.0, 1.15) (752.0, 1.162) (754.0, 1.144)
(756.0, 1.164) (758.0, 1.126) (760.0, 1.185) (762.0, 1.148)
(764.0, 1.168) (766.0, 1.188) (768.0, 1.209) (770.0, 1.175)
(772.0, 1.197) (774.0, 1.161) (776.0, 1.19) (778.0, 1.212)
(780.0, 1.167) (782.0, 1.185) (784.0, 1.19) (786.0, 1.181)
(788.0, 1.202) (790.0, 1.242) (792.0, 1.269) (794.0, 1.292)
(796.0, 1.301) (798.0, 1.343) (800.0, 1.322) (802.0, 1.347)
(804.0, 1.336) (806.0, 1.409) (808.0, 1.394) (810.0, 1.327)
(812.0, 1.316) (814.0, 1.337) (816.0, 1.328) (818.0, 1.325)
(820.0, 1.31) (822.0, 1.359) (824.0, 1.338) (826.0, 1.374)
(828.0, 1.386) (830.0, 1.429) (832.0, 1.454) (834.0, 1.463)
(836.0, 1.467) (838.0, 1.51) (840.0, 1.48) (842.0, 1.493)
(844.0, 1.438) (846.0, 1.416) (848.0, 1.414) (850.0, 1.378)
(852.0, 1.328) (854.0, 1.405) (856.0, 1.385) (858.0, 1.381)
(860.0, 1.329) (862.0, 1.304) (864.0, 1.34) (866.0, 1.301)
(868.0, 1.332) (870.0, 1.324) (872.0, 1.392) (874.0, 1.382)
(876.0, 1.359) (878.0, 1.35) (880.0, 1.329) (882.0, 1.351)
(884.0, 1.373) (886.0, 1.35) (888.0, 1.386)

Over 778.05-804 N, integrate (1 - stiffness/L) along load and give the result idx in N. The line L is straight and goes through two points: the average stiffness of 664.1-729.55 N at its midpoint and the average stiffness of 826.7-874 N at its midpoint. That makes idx 1.0 N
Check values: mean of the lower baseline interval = 1.16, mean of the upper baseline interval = 1.4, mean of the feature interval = 1.26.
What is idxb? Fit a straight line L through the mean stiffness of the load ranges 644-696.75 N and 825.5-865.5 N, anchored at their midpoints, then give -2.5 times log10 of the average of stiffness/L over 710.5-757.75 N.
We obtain 0.07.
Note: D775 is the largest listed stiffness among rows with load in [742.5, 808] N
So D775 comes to 1.409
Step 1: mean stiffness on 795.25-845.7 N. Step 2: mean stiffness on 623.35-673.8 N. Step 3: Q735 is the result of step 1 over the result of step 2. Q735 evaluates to 1.19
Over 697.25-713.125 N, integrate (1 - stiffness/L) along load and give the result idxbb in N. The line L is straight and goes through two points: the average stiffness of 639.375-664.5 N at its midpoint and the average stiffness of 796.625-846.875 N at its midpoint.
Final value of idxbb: 1.8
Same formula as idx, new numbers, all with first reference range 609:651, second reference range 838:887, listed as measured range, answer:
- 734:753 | 1.4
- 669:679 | 0.0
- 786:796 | 0.4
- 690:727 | 2.8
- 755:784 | 2.4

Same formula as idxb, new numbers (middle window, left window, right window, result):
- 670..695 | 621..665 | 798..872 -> 0.03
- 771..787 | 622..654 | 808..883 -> 0.11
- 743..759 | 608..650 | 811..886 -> 0.10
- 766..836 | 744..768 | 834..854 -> 0.01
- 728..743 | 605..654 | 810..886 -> 0.06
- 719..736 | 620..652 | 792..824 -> 0.04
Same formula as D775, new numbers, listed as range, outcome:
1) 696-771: 1.249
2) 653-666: 1.206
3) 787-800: 1.343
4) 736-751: 1.204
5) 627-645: 1.197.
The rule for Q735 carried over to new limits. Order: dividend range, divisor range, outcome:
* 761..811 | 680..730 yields 1.09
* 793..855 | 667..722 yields 1.21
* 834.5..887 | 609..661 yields 1.21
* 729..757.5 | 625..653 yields 1.01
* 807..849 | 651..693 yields 1.19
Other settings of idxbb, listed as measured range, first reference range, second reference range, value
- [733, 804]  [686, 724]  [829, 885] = 1.9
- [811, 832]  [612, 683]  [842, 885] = -0.4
